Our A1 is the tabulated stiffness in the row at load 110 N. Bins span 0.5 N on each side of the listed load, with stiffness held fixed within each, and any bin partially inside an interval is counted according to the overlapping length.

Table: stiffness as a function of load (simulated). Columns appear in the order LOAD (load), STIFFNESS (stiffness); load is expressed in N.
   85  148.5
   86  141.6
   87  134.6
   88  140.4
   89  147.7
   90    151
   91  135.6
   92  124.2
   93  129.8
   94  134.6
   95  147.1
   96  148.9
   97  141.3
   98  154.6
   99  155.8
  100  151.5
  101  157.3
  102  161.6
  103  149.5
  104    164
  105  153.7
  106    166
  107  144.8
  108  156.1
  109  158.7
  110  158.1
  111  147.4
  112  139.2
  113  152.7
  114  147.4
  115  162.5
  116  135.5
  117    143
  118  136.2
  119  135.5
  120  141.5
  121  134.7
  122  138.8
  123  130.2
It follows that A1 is 158.1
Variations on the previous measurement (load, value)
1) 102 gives 161.6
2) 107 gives 144.8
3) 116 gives 135.5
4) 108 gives 156.1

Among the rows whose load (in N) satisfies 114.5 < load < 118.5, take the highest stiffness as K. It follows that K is 162.5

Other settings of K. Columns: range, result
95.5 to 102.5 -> 161.6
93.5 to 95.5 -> 147.1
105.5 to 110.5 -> 166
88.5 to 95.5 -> 151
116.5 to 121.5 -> 143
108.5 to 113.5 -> 158.7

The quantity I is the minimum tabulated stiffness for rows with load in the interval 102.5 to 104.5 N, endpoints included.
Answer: 149.5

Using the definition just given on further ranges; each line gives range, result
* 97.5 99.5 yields 154.6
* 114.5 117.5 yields 135.5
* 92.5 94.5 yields 129.8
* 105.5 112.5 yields 139.2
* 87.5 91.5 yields 135.6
